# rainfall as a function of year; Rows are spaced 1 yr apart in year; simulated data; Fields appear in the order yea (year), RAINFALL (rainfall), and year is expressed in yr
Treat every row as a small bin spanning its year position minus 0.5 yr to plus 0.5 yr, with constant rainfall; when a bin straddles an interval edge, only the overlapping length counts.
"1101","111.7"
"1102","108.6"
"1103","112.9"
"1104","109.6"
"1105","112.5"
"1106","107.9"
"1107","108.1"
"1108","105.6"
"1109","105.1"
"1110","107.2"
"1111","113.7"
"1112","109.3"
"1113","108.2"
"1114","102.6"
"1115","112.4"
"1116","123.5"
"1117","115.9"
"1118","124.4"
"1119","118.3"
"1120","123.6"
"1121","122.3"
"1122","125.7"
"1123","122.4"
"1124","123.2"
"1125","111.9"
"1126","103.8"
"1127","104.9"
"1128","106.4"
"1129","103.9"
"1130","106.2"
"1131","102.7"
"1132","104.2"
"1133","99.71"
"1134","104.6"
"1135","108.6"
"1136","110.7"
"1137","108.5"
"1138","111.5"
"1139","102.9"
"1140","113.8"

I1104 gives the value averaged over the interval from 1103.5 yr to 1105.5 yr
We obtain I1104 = 111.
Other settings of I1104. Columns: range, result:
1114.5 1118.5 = 119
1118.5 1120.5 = 121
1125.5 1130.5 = 105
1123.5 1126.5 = 113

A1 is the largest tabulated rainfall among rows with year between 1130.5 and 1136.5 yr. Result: 110.7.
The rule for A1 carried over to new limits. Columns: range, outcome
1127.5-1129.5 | 106.4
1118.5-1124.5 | 125.7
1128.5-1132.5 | 106.2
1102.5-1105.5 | 112.9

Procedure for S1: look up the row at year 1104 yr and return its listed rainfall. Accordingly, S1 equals 109.6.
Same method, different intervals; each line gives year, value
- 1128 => 106.4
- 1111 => 113.7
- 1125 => 111.9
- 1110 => 107.2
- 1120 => 123.6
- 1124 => 123.2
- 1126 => 103.8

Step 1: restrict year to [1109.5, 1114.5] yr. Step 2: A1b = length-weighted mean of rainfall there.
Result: 108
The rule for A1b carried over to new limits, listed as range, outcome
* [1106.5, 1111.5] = 108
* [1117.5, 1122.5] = 123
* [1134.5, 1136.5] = 110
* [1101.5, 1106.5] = 110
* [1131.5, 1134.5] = 103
